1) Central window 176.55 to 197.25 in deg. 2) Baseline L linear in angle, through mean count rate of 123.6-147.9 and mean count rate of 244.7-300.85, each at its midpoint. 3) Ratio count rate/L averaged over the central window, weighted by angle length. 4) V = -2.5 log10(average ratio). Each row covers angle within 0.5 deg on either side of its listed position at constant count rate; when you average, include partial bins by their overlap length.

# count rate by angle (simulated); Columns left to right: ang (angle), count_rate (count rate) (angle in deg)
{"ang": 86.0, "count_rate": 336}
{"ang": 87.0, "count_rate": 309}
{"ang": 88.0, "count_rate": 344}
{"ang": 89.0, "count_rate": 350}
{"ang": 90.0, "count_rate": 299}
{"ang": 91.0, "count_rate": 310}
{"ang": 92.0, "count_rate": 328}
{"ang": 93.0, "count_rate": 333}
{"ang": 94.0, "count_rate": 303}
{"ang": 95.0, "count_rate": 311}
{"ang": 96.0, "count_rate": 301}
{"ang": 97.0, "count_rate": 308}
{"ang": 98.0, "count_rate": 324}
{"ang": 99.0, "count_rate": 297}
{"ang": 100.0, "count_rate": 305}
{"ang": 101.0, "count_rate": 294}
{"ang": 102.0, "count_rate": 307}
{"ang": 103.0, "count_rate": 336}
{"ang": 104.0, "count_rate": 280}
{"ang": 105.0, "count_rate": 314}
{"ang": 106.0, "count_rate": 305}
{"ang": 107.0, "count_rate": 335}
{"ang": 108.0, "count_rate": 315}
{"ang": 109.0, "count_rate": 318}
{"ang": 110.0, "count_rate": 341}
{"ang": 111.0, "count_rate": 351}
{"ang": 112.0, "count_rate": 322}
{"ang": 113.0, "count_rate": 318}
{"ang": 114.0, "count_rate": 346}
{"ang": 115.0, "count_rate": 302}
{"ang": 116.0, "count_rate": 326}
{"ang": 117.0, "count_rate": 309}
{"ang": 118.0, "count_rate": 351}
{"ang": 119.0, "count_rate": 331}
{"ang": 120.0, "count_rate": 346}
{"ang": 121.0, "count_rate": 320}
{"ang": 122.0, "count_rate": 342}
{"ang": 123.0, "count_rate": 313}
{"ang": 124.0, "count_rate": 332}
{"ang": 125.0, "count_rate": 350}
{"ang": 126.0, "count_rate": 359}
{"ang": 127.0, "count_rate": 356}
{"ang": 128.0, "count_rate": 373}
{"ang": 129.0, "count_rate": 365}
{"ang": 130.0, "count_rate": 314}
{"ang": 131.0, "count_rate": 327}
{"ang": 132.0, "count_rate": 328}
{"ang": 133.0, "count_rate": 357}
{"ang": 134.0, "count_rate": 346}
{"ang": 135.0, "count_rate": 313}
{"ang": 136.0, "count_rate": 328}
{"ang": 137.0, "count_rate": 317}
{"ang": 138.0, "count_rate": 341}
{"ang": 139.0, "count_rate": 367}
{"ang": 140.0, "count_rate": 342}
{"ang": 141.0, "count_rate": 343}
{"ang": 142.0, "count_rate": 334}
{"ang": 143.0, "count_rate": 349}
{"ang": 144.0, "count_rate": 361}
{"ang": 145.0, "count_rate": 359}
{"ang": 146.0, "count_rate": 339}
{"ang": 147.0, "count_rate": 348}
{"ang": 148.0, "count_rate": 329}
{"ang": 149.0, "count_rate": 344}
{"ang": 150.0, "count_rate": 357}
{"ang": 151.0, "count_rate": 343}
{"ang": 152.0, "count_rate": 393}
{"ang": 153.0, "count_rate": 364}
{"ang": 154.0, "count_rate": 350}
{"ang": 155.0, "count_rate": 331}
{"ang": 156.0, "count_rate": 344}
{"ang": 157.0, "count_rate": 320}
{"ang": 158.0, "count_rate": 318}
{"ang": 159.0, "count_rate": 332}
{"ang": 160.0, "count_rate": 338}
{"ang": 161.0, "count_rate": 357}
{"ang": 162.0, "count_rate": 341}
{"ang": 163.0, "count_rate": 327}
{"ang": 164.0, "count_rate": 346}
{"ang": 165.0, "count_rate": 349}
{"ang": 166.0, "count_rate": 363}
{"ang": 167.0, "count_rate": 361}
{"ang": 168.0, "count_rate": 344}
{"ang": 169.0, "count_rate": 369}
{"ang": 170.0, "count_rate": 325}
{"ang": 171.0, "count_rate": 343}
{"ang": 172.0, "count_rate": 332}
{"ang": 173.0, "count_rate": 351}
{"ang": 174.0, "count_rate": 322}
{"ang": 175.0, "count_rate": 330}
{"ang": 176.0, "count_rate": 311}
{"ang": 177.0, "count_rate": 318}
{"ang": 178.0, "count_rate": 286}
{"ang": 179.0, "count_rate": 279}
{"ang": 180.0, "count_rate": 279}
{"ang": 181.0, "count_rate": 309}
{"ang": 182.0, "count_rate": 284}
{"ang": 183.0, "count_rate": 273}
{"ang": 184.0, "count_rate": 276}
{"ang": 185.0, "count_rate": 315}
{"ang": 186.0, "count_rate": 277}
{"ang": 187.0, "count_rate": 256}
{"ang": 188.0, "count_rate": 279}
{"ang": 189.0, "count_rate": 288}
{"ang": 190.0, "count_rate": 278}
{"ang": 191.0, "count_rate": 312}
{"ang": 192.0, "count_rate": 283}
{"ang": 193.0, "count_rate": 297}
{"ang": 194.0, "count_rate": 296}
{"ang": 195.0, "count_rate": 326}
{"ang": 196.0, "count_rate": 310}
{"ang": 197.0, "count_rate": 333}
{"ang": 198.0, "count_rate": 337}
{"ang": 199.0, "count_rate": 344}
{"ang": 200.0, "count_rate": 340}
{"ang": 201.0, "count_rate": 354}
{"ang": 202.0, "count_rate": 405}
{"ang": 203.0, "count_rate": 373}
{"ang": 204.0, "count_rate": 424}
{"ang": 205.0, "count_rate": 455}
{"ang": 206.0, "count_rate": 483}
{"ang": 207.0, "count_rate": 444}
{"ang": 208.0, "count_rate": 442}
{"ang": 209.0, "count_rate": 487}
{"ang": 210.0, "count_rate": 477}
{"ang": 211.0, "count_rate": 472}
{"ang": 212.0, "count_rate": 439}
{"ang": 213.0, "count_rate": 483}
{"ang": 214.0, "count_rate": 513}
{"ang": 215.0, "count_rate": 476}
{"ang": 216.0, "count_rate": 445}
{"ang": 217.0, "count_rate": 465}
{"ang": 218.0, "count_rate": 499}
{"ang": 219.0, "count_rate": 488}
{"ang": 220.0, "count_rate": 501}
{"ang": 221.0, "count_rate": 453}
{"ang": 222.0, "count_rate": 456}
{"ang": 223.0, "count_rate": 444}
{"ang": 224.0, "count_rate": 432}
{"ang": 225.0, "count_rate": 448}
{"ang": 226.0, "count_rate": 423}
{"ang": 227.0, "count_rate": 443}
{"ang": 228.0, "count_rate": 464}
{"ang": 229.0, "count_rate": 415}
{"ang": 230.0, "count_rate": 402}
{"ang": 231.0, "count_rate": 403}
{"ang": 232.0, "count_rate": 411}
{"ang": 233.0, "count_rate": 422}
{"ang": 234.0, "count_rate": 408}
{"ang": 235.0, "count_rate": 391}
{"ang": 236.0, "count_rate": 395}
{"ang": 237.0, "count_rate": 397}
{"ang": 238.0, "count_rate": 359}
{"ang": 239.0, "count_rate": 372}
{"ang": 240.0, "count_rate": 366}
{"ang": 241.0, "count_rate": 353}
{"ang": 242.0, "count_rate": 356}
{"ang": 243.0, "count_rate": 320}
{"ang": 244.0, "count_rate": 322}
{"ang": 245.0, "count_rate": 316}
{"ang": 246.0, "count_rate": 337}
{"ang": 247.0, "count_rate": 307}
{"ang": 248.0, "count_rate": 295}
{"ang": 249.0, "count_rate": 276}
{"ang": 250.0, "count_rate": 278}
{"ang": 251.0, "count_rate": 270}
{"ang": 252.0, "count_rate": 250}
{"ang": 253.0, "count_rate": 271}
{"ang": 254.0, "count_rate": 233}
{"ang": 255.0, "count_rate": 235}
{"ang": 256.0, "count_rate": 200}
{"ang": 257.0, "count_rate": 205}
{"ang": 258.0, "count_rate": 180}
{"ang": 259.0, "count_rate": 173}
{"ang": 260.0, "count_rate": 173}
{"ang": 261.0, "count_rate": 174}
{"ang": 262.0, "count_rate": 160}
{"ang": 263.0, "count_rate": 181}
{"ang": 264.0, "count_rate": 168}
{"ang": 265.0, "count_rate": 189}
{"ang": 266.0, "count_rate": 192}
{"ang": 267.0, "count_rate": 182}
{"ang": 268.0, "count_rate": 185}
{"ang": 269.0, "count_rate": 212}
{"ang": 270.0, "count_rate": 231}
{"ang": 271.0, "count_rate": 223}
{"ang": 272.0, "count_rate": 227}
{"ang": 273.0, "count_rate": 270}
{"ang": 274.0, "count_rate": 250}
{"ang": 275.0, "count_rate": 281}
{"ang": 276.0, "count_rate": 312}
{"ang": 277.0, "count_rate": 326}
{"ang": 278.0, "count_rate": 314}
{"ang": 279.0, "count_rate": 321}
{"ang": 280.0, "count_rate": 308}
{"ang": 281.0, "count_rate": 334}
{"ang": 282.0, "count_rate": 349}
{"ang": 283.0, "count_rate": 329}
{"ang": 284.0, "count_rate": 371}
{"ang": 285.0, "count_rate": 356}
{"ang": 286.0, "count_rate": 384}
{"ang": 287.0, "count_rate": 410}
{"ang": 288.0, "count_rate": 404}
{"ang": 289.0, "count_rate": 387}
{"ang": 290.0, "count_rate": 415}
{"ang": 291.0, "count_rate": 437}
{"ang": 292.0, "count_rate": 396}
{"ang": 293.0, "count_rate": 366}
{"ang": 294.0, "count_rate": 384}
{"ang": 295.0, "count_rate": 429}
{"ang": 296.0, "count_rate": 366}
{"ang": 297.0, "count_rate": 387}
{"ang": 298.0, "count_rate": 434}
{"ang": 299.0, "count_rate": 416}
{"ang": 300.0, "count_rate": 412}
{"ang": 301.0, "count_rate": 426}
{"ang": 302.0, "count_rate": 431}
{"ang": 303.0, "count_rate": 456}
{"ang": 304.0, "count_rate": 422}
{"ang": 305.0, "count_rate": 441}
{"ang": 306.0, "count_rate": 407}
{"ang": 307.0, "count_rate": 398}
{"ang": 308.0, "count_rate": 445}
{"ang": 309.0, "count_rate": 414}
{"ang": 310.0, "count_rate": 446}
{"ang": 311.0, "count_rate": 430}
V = 0.12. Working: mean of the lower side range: 343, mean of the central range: 293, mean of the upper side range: 295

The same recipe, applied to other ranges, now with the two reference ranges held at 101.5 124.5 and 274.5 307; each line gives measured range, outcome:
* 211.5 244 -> -0.176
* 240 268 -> 0.444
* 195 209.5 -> -0.114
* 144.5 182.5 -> 0.017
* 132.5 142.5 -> -0.021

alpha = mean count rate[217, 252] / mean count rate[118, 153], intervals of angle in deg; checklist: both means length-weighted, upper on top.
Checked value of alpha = 1.1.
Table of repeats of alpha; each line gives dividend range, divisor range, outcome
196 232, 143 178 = 1.27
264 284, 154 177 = 0.78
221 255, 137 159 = 1.05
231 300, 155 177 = 0.91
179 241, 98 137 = 1.18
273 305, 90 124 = 1.17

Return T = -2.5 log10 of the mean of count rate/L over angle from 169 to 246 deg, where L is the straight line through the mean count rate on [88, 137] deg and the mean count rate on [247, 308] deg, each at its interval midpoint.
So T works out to -0.19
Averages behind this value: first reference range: 326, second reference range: 309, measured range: 376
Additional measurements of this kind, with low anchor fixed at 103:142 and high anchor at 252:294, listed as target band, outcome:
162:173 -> -0.098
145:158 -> -0.079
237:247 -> -0.195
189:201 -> -0.031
